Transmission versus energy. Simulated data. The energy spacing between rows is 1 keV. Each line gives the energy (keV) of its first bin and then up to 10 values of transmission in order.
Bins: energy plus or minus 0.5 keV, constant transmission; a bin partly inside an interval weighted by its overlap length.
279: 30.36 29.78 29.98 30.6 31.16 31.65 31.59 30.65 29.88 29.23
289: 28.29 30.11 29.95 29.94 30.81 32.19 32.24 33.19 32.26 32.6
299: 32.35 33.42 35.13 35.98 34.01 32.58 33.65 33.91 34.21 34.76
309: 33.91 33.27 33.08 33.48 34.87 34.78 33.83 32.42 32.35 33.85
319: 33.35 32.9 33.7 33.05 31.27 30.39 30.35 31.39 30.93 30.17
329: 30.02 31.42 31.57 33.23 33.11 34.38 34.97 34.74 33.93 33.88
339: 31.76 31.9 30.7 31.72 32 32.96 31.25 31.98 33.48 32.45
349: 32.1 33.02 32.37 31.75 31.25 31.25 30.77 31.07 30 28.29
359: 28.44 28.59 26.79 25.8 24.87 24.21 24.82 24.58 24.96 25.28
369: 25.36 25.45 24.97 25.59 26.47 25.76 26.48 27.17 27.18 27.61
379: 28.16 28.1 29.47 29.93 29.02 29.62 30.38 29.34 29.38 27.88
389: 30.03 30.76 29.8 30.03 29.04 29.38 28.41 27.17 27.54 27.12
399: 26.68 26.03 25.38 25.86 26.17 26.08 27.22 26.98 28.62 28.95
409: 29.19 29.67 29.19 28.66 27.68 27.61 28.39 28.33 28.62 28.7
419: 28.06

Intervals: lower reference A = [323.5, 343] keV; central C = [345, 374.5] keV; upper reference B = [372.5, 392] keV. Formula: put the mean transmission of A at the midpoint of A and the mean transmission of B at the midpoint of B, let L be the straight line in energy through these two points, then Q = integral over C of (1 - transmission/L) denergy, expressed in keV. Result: 1.83 keV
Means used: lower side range 32.1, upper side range 28.6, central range 28.4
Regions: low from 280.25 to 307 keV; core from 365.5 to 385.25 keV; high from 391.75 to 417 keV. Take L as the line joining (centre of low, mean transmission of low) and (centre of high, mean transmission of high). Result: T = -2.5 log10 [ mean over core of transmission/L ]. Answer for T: 0.07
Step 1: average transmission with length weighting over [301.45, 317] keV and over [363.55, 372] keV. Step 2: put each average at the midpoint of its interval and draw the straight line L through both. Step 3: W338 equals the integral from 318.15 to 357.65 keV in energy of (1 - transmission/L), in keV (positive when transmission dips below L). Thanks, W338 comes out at -3.60 keV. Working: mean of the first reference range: 33.9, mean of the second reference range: 25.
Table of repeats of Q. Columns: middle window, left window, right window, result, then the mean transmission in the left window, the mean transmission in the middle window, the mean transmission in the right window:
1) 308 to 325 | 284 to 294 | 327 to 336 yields -0.8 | 30.2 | 33.1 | 32.4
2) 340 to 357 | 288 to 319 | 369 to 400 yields -0.9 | 32.9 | 31.8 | 28.1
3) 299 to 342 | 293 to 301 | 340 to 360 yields -1.2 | 32.7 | 33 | 31.4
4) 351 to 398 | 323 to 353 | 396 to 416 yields 2.6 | 32.2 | 28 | 27.5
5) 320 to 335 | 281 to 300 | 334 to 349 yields 0.2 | 31.1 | 31.9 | 32.7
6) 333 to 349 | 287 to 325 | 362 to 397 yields -1.4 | 32.7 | 32.8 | 27.5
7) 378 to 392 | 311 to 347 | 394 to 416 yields -0.2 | 32.6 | 29.3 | 27.6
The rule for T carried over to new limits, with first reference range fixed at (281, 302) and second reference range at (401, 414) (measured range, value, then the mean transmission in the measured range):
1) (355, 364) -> 0.05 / 27.9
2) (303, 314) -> -0.10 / 33.8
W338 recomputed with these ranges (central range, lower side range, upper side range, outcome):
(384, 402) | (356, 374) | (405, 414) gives -0.52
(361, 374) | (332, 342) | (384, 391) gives 2.41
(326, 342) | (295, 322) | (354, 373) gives -1.05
